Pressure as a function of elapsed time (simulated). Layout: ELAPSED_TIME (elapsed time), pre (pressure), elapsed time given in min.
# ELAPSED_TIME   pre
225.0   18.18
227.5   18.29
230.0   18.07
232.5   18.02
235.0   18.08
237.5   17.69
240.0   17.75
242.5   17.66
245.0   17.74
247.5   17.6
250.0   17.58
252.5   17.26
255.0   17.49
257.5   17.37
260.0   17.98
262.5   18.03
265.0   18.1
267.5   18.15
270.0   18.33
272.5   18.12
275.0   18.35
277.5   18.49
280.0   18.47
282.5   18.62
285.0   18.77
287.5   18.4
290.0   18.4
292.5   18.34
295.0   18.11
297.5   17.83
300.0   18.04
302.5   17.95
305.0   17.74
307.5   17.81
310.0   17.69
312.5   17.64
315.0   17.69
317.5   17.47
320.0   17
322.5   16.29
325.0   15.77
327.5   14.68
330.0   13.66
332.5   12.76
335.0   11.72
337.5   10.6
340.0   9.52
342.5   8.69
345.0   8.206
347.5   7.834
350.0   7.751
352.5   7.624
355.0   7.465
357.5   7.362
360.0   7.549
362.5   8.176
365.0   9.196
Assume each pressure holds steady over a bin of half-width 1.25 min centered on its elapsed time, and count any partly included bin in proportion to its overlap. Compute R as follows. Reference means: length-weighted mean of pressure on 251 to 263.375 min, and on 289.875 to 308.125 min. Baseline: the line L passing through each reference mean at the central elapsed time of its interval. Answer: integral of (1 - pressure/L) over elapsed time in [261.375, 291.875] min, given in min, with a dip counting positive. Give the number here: -1.0 min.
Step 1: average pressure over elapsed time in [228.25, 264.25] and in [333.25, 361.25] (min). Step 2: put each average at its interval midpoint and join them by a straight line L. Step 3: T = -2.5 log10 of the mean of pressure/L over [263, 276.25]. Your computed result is -0.16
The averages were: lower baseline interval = 17.7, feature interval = 18.2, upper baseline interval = 8.65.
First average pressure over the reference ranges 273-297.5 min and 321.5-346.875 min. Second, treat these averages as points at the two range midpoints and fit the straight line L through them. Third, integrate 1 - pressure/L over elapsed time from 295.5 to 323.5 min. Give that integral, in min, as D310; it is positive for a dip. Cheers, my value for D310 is -4.39 min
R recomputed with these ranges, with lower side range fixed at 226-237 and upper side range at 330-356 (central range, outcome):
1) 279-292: -4.3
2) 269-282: -3.3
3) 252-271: -2.5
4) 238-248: -0.3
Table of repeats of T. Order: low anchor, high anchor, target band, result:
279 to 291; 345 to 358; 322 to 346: -0.137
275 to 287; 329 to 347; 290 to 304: -0.112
